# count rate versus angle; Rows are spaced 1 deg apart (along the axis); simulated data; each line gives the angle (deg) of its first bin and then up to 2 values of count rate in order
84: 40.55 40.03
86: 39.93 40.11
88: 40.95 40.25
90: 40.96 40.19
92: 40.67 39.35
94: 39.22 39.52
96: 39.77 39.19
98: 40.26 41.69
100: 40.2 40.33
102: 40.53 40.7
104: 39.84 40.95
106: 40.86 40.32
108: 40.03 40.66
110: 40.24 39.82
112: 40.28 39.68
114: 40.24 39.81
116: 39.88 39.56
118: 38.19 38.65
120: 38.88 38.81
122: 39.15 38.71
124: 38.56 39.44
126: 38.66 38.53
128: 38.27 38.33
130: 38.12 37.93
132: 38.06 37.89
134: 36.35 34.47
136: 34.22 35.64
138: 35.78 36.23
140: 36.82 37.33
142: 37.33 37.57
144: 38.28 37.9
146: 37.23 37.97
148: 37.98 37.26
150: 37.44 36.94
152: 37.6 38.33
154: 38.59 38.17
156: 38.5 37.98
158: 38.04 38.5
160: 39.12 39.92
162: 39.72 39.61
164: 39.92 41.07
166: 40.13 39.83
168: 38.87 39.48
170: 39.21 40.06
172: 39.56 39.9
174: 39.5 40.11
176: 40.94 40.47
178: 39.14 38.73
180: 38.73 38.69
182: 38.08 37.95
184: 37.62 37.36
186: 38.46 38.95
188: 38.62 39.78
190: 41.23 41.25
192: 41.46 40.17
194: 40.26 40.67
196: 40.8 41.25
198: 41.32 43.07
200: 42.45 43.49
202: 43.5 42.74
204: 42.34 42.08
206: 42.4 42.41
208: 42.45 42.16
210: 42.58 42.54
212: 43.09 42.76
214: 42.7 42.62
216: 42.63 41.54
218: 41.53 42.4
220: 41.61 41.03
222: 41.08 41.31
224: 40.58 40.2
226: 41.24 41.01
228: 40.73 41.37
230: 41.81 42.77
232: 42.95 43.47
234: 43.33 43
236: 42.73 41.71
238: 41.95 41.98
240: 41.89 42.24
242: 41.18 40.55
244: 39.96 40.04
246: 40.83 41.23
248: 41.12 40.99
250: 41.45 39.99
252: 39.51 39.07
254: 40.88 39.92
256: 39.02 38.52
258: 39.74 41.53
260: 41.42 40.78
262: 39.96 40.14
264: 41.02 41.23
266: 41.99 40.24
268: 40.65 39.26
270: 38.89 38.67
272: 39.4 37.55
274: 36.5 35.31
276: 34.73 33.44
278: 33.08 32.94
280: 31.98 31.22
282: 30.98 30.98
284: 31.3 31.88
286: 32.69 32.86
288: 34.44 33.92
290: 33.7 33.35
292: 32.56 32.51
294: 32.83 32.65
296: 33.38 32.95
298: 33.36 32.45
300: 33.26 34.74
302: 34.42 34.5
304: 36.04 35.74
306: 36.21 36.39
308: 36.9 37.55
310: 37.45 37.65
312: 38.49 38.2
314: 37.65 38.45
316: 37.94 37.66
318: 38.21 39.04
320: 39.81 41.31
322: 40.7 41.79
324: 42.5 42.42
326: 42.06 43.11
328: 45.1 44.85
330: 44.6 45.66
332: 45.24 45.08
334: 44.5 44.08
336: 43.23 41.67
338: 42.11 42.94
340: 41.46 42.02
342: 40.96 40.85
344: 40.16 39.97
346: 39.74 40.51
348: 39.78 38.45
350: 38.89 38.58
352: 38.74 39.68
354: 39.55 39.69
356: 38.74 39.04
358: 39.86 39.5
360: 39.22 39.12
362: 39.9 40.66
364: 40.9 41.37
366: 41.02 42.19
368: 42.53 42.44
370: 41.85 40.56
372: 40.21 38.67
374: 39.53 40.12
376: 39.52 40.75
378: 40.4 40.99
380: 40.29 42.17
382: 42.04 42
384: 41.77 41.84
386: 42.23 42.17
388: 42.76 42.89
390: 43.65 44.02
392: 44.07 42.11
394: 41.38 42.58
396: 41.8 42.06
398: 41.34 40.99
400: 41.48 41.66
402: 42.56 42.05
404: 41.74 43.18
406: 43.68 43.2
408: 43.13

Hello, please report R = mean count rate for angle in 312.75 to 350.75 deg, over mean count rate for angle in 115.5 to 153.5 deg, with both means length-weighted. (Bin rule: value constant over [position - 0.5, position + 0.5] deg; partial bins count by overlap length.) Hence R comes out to 1.10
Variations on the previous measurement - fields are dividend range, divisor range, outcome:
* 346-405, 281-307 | 1.23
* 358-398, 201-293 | 1.05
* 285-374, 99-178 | 1.00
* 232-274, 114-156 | 1.07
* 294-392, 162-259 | 0.98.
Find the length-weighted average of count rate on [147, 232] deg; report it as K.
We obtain 40.4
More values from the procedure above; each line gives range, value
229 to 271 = 41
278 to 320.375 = 34.8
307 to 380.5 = 40.6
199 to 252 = 41.9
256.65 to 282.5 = 37.7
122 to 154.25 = 37.5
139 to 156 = 37.7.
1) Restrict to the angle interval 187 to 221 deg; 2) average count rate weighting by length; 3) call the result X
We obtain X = 41.8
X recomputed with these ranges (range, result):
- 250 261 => 40.1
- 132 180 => 38.3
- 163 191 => 39.4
